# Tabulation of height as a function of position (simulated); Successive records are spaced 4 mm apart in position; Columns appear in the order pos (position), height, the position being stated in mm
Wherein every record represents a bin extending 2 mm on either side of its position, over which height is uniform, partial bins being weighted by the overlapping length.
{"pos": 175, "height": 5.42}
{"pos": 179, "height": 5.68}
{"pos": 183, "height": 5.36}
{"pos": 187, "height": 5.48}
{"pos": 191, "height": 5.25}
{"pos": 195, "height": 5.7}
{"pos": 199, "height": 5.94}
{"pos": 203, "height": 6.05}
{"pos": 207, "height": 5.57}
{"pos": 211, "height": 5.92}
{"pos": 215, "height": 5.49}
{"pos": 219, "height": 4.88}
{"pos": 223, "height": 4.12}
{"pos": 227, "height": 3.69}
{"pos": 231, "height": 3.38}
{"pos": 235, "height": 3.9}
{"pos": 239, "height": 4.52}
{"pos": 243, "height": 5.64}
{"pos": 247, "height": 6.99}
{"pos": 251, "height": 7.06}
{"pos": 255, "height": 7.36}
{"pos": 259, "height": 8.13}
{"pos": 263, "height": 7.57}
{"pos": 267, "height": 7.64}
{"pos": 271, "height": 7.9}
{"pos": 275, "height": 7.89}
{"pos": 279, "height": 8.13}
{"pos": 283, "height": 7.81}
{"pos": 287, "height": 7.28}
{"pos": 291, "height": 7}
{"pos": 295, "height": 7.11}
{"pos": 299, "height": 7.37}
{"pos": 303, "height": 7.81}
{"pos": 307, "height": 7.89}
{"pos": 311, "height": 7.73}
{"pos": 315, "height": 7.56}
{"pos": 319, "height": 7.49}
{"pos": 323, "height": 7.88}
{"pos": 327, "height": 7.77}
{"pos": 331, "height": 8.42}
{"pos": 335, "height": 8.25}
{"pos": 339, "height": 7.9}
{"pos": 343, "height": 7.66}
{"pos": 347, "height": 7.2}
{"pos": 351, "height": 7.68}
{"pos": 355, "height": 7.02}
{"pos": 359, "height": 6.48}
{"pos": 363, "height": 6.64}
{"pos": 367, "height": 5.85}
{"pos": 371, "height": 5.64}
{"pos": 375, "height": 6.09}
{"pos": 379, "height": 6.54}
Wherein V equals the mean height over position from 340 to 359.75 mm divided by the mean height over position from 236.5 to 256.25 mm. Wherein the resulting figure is 1.2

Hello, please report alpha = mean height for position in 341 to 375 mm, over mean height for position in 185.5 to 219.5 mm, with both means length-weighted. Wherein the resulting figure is 1.20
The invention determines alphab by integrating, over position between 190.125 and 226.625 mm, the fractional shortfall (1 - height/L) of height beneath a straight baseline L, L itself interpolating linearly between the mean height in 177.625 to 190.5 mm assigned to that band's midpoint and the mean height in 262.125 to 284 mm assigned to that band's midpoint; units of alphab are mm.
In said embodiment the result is 4.3 mm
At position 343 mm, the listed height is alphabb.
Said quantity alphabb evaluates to 7.66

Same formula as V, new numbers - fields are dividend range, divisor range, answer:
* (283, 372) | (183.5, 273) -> 1.27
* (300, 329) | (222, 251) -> 1.61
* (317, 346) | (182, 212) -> 1.39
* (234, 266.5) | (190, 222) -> 1.17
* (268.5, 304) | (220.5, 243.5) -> 1.84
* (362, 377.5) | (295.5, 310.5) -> 0.79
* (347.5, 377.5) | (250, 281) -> 0.84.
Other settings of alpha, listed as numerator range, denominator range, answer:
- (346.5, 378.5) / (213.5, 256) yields 1.28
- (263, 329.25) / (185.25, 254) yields 1.44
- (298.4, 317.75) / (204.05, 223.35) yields 1.44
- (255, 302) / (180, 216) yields 1.35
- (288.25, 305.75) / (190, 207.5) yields 1.28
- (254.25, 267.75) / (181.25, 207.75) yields 1.37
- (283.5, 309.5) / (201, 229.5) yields 1.47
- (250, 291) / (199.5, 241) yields 1.60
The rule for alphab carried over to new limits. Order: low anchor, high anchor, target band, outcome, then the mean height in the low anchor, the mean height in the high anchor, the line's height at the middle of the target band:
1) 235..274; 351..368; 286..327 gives -4.7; 6.84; 6.67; 6.76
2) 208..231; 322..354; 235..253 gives -1.4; 4.73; 7.82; 5.37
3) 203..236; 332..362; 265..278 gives -4.4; 4.73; 7.46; 5.84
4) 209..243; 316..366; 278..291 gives -3.3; 4.56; 7.5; 6.05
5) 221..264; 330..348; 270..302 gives -4.5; 5.62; 7.89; 6.65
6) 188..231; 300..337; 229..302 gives -2.6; 5.18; 7.85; 6.55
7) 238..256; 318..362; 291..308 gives -1.0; 6.36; 7.59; 7.05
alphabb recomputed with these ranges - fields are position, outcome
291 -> 7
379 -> 6.54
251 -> 7.06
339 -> 7.9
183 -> 5.36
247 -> 6.99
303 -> 7.81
